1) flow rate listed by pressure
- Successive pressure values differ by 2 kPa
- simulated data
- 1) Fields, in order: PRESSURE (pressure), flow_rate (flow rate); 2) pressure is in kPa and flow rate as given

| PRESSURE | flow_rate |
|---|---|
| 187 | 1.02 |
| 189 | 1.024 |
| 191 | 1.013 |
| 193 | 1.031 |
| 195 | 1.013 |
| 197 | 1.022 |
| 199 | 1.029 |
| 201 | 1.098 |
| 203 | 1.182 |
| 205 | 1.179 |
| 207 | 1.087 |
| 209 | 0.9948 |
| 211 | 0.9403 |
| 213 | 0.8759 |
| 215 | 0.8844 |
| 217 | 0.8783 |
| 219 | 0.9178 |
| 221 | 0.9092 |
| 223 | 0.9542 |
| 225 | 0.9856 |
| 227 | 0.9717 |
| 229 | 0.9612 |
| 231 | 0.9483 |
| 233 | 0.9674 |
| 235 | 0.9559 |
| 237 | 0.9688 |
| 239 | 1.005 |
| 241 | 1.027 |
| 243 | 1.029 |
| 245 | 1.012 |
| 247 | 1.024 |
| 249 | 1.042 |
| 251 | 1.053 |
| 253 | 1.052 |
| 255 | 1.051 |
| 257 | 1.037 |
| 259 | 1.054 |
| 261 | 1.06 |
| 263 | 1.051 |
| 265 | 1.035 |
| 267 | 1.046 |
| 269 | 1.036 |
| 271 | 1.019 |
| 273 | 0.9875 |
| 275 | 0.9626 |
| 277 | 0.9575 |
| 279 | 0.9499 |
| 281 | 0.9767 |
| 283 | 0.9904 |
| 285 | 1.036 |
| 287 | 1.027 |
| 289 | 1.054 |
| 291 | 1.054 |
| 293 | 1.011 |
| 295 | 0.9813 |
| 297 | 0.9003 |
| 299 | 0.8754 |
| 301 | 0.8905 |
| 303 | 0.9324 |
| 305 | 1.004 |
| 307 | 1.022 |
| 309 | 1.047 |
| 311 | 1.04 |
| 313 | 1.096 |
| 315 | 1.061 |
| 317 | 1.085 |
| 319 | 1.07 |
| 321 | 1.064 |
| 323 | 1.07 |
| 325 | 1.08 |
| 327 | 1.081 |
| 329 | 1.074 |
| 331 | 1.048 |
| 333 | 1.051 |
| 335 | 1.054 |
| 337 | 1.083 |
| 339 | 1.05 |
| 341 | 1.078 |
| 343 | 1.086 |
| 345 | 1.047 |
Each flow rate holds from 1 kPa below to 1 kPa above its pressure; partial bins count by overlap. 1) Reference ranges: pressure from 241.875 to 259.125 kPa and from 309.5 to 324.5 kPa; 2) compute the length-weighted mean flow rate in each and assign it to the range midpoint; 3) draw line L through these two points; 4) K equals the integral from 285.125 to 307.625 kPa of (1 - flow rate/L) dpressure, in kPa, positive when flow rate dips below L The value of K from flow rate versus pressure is 1.7 kPa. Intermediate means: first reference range 1.04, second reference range 1.07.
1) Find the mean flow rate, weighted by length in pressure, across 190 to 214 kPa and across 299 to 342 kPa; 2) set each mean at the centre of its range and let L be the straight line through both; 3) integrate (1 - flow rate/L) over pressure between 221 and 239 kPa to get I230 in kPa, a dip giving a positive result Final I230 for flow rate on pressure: 1.3 kPa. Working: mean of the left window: 1.04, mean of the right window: 1.04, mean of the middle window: 0.963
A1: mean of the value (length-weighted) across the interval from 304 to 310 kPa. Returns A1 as 1.02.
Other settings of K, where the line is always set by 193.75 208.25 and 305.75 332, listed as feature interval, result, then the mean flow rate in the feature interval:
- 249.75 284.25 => 1.7 kPa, 1.02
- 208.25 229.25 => 2.9 kPa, 0.932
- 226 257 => 2.1 kPa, 1.01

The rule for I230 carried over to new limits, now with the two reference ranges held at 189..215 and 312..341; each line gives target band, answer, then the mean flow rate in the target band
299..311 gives 0.99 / 0.976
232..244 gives 0.58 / 0.992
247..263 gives 0.00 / 1.05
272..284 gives 0.96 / 0.971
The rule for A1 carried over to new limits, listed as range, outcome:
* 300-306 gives 0.942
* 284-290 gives 1.04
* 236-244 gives 1.01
